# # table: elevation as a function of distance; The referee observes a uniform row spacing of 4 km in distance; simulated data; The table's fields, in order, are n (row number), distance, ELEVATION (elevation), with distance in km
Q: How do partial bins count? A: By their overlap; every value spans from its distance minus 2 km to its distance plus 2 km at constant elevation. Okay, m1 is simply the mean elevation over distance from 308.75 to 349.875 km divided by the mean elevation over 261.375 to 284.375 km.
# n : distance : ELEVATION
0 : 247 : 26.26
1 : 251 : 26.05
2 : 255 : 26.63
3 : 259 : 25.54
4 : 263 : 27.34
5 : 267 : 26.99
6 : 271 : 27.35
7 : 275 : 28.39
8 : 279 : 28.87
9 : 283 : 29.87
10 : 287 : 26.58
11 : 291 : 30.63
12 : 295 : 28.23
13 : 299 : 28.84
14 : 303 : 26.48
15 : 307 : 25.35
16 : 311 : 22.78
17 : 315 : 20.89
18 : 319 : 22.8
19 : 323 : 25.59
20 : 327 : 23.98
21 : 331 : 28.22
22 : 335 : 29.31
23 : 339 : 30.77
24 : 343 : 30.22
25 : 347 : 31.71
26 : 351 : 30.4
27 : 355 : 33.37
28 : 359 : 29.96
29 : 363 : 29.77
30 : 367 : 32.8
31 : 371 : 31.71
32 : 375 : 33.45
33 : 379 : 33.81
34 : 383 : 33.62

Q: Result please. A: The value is 1.0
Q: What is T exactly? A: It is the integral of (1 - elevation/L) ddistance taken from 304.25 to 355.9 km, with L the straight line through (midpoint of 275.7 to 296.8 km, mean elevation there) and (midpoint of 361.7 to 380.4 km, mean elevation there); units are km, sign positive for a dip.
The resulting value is 5.90 km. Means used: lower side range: 28.8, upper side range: 32.4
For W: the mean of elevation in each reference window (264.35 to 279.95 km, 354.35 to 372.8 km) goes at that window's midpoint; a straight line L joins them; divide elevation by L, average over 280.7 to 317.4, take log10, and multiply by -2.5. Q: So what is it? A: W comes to 0.087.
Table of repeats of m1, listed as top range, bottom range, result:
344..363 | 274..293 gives 1.08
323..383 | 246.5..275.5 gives 1.14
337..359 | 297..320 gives 1.27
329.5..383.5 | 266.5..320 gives 1.17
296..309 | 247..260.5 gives 1.03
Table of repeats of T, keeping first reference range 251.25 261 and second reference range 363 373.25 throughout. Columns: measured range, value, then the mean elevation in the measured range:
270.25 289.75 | -0.8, 28.4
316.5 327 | 1.9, 24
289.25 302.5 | -0.4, 28.9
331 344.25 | 0.2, 29.8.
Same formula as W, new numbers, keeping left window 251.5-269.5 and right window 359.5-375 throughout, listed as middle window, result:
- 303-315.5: 0.21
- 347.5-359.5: -0.02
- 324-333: 0.14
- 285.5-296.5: -0.02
